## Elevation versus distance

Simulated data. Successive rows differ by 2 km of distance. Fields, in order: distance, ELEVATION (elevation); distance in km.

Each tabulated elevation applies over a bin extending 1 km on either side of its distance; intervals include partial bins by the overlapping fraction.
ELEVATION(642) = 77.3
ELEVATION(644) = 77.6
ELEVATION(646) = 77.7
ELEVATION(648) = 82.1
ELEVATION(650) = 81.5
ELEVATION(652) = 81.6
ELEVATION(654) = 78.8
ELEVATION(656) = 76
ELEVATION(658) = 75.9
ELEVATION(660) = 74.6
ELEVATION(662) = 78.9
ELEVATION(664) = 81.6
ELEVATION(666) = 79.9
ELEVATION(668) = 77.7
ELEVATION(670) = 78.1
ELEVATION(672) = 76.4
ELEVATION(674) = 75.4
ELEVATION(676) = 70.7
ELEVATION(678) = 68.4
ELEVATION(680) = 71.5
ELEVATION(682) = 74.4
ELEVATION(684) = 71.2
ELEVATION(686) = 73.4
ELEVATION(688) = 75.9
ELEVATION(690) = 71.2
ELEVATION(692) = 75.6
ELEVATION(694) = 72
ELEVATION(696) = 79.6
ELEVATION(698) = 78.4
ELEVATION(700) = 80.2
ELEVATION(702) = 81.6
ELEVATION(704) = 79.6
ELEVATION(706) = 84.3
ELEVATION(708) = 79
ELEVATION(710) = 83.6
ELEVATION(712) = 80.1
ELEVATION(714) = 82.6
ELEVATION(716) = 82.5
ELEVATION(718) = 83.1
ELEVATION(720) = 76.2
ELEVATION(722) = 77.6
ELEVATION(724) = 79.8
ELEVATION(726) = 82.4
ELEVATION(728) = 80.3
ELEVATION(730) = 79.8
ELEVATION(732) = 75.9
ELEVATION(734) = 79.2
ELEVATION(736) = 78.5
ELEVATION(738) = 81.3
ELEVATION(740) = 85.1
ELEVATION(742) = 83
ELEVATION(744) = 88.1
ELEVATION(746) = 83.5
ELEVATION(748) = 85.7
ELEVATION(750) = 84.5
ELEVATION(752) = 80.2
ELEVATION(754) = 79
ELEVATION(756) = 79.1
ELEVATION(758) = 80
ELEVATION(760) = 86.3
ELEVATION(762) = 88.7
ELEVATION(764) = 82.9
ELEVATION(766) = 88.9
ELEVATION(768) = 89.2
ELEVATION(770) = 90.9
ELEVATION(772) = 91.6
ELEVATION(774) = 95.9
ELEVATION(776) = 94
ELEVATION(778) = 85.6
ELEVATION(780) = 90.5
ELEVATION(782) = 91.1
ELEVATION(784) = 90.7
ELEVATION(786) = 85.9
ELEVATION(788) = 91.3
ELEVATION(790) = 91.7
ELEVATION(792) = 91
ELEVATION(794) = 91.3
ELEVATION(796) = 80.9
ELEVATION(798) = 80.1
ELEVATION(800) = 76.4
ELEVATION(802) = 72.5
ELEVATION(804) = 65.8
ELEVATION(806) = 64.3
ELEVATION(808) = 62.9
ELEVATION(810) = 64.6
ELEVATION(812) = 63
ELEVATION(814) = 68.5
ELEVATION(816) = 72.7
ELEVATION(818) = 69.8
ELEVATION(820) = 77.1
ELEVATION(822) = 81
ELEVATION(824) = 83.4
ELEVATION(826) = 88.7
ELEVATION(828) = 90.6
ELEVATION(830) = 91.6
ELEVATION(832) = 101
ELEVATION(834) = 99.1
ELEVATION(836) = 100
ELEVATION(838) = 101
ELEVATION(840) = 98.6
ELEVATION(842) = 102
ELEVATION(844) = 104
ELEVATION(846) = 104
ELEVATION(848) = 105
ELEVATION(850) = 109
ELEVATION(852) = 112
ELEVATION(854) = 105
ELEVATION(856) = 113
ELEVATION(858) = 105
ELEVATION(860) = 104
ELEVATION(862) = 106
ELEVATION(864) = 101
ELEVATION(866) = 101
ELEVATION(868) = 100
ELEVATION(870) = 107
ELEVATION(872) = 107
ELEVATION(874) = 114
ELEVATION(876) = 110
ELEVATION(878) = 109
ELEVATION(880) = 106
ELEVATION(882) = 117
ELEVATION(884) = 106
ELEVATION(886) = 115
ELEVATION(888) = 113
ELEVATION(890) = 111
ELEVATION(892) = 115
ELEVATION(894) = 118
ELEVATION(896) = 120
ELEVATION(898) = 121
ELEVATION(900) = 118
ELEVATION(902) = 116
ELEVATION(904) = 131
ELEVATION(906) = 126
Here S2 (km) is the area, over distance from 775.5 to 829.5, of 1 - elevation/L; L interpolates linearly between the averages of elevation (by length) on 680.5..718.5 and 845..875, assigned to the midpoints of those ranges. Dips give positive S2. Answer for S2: 8.9 km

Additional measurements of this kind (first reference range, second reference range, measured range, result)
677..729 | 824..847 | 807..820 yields 3.7 km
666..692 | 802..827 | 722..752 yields -3.6 km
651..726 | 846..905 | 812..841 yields 4.5 km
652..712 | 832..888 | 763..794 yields 0.8 km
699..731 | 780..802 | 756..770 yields -0.2 km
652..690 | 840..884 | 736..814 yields 7.8 km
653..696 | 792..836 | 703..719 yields -1.2 km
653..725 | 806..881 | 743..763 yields 0.3 km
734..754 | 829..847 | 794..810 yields 3.6 km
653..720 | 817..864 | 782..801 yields 0.9 km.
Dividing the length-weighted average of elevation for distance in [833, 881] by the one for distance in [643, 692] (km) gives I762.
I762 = 1.38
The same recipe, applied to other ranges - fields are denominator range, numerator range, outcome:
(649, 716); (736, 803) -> 1.11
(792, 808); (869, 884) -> 1.44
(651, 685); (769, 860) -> 1.17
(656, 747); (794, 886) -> 1.19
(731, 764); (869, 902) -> 1.37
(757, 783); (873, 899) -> 1.28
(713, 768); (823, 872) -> 1.24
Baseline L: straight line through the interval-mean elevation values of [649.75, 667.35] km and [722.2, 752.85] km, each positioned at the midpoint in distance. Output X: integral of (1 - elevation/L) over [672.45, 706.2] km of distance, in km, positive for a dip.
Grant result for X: 1.9 km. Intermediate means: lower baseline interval 78.6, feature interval 75.3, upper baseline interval 81.7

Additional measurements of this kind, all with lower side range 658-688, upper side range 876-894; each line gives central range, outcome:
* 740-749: 0.3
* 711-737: 1.3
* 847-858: -0.2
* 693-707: 0.1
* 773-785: 0.3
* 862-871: 0.5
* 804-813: 3.2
